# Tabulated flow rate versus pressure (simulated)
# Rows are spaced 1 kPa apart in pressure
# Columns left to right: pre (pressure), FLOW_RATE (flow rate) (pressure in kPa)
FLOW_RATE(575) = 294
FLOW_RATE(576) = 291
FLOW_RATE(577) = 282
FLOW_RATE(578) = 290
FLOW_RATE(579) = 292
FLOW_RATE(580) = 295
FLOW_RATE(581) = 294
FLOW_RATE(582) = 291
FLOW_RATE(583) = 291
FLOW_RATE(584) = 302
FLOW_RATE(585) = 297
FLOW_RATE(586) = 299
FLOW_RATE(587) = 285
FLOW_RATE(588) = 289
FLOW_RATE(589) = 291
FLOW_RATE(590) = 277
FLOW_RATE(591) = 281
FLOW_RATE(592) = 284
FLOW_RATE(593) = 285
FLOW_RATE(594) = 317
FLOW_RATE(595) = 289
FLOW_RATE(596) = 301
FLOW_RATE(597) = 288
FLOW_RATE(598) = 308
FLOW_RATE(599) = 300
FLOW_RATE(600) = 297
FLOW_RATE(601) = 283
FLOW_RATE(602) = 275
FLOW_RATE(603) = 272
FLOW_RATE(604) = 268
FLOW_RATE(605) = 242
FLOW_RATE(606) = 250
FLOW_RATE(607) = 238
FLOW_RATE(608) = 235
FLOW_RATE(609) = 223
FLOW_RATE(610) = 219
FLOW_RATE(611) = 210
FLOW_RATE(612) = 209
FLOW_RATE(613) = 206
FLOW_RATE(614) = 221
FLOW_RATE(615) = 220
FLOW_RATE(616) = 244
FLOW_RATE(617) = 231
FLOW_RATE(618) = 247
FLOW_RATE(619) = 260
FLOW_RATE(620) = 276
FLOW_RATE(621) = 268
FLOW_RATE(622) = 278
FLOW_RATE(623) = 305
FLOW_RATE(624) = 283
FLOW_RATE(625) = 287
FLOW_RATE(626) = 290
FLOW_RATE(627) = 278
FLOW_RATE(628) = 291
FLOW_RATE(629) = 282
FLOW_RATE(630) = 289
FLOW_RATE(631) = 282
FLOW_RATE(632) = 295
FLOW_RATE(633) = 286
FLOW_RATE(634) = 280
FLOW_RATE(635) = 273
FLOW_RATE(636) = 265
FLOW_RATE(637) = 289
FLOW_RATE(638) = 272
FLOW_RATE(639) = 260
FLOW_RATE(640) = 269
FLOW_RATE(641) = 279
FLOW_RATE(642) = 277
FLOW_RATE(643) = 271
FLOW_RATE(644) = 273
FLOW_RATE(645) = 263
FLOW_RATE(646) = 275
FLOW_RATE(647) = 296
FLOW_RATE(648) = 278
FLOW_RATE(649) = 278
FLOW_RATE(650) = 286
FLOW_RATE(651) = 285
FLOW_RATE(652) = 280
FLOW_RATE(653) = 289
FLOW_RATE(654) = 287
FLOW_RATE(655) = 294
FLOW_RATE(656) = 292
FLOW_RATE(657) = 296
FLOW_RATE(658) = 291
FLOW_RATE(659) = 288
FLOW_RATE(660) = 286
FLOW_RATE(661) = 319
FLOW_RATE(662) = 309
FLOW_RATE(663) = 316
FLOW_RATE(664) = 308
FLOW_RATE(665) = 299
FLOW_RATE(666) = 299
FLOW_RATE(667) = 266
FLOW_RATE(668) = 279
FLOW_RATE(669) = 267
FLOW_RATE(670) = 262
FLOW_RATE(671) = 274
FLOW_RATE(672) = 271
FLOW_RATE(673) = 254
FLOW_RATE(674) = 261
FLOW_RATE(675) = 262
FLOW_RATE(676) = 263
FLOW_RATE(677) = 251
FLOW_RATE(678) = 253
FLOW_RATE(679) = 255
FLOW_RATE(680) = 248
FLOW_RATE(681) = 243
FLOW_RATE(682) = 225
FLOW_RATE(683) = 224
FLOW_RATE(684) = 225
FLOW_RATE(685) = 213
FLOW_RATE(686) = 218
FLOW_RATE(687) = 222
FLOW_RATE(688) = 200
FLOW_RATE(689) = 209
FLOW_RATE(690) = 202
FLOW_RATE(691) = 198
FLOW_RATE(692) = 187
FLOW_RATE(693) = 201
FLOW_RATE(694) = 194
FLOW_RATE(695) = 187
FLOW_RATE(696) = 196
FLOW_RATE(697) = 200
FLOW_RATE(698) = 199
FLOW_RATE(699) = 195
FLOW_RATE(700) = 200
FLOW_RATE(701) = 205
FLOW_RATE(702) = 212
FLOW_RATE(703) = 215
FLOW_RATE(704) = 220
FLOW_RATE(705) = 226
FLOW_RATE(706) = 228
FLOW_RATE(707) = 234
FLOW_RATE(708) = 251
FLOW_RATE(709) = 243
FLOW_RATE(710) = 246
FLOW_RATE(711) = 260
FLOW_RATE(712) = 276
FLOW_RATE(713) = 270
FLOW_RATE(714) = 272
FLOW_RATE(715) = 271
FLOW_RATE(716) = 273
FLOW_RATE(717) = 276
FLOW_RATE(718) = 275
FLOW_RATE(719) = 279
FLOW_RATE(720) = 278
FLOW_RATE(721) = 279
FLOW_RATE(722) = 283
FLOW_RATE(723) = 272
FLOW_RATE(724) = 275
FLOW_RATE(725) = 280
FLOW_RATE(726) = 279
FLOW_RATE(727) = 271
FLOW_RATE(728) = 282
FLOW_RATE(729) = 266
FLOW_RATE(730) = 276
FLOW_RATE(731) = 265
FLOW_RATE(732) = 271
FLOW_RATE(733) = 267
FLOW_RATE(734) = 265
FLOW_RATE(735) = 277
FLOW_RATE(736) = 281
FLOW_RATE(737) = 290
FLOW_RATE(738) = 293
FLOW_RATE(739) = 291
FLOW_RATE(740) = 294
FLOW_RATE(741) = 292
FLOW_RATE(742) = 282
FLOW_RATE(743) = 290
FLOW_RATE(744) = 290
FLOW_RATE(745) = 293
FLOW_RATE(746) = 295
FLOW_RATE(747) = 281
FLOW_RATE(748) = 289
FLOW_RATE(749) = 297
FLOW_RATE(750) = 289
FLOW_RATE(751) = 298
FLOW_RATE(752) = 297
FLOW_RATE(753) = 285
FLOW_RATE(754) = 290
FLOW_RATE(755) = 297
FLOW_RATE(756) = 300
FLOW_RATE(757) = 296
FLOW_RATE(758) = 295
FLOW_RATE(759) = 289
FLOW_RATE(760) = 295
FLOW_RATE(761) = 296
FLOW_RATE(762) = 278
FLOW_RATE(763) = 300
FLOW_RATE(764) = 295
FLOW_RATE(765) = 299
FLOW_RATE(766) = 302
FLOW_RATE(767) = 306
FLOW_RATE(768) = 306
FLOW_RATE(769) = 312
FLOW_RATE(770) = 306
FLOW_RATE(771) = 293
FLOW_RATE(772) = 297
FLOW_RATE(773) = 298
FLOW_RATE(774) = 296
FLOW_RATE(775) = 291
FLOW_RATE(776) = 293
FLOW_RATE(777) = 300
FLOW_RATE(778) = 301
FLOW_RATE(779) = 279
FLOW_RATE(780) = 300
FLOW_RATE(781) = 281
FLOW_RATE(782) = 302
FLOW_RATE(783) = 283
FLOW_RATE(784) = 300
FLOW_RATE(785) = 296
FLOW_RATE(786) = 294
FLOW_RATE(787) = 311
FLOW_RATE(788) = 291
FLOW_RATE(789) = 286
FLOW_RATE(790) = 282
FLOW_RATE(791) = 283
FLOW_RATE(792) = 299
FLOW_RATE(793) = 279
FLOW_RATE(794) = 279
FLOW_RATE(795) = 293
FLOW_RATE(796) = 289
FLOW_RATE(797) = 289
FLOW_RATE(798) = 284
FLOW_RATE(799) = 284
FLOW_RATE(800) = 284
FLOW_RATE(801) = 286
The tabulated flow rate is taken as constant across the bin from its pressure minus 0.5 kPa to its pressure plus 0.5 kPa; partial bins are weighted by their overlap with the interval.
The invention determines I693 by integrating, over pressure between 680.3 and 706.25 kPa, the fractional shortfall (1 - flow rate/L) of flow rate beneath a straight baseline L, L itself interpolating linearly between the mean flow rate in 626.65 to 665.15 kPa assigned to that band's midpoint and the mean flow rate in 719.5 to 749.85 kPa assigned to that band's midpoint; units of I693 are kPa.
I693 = 6.8 kPa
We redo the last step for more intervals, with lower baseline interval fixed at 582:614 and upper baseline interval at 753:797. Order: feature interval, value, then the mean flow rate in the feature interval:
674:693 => 3.7 kPa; 228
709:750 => 1.4 kPa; 278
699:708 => 2.1 kPa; 218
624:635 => -0.4 kPa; 285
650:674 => -0.7 kPa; 287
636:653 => 0.0 kPa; 277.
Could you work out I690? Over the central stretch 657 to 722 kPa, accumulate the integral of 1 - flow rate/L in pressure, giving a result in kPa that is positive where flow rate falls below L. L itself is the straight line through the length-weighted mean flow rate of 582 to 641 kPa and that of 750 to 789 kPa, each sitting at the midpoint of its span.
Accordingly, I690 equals 8.2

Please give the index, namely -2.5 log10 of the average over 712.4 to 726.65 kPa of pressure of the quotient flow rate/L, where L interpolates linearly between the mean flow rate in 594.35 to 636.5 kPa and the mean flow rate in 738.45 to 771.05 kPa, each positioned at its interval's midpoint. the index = 0.04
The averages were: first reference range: 266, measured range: 276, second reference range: 295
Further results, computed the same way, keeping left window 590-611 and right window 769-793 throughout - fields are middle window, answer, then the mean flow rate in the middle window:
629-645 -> 0.00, 277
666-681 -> 0.07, 262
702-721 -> 0.12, 255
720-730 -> 0.04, 276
